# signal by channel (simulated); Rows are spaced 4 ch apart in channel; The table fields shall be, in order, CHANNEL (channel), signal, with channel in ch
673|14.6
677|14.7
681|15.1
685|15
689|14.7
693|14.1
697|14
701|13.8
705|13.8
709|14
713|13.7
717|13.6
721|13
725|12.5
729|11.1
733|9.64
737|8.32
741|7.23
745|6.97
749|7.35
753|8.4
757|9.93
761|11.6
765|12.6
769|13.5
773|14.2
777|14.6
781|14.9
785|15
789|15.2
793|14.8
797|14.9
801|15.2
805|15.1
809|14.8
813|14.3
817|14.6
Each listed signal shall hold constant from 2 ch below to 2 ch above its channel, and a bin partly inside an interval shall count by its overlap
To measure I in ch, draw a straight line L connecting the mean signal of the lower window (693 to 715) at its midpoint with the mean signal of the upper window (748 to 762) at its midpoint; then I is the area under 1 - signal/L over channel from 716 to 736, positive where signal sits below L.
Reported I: 0.4 ch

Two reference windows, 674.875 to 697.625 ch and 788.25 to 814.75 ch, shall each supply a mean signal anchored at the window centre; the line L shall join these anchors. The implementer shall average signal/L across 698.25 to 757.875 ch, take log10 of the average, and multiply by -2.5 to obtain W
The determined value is 0.32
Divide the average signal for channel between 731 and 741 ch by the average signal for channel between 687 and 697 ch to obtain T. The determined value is 0.60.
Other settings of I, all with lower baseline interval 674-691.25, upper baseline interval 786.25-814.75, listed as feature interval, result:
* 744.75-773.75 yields 8.3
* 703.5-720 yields 1.3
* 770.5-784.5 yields 0.3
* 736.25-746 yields 4.9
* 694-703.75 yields 0.6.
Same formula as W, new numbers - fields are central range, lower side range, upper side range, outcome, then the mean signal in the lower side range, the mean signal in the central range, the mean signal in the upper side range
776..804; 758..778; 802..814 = -0.07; 13.1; 15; 14.8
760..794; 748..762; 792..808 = -0.17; 9.3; 14.1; 15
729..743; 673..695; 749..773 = 0.37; 14.7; 8.78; 11.1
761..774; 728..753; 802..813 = -0.19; 8.33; 13.1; 14.9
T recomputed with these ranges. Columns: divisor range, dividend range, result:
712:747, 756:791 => 1.29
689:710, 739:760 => 0.58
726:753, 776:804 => 1.74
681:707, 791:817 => 1.04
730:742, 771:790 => 1.69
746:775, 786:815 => 1.36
